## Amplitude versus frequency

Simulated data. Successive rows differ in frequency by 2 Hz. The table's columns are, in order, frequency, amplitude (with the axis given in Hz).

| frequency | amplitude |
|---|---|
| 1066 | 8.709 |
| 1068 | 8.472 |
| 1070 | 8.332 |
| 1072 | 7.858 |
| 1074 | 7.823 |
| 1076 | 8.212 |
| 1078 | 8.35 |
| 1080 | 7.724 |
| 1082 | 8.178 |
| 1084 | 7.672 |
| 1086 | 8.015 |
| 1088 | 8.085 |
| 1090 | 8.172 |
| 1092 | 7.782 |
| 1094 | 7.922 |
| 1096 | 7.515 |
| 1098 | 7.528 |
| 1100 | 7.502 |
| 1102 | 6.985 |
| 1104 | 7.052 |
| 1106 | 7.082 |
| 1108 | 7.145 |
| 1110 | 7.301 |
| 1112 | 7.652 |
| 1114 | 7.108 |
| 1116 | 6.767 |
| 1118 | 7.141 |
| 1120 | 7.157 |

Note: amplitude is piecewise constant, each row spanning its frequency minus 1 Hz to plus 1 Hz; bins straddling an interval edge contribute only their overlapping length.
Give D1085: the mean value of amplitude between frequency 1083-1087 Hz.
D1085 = 7.84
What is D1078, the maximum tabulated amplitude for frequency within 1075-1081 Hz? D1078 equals 8.35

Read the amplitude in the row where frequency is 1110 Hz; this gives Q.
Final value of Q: 7.301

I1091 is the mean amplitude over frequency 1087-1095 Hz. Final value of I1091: 7.99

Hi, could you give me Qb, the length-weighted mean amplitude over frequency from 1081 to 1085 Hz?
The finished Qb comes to 7.93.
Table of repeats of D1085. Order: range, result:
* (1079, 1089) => 7.93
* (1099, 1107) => 7.16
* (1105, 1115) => 7.26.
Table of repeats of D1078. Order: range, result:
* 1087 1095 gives 8.172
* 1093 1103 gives 7.922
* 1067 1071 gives 8.472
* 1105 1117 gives 7.652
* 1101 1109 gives 7.145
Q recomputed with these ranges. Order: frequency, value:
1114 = 7.108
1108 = 7.145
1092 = 7.782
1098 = 7.528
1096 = 7.515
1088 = 8.085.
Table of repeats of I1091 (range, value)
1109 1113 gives 7.48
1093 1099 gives 7.66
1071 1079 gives 8.06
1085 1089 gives 8.05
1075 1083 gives 8.12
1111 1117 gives 7.18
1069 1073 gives 8.1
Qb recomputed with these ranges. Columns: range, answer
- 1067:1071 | 8.4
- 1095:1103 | 7.38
